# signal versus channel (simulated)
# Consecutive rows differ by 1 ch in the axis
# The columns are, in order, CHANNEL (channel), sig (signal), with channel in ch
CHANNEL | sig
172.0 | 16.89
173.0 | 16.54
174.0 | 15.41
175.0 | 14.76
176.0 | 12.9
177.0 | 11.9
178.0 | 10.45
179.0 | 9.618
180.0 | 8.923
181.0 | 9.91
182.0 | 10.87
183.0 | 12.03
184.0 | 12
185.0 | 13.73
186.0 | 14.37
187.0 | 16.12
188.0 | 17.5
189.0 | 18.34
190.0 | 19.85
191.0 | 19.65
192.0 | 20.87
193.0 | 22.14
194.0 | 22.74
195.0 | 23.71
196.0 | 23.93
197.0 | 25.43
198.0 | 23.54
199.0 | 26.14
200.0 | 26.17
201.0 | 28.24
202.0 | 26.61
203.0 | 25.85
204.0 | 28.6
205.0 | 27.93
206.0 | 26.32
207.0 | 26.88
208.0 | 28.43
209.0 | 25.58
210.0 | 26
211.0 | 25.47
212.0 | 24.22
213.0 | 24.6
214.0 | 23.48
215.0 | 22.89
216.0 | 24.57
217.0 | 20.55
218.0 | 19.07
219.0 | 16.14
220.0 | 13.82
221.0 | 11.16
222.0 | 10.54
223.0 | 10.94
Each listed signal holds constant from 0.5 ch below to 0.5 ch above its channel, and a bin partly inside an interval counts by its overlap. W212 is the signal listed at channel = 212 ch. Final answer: 24.22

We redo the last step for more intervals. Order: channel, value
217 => 20.55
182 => 10.87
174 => 15.41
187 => 16.12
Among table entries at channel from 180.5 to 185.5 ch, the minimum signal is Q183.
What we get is 9.91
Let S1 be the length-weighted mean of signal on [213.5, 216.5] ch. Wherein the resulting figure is 23.6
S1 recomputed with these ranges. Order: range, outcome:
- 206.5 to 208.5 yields 27.7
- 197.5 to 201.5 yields 26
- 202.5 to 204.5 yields 27.2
